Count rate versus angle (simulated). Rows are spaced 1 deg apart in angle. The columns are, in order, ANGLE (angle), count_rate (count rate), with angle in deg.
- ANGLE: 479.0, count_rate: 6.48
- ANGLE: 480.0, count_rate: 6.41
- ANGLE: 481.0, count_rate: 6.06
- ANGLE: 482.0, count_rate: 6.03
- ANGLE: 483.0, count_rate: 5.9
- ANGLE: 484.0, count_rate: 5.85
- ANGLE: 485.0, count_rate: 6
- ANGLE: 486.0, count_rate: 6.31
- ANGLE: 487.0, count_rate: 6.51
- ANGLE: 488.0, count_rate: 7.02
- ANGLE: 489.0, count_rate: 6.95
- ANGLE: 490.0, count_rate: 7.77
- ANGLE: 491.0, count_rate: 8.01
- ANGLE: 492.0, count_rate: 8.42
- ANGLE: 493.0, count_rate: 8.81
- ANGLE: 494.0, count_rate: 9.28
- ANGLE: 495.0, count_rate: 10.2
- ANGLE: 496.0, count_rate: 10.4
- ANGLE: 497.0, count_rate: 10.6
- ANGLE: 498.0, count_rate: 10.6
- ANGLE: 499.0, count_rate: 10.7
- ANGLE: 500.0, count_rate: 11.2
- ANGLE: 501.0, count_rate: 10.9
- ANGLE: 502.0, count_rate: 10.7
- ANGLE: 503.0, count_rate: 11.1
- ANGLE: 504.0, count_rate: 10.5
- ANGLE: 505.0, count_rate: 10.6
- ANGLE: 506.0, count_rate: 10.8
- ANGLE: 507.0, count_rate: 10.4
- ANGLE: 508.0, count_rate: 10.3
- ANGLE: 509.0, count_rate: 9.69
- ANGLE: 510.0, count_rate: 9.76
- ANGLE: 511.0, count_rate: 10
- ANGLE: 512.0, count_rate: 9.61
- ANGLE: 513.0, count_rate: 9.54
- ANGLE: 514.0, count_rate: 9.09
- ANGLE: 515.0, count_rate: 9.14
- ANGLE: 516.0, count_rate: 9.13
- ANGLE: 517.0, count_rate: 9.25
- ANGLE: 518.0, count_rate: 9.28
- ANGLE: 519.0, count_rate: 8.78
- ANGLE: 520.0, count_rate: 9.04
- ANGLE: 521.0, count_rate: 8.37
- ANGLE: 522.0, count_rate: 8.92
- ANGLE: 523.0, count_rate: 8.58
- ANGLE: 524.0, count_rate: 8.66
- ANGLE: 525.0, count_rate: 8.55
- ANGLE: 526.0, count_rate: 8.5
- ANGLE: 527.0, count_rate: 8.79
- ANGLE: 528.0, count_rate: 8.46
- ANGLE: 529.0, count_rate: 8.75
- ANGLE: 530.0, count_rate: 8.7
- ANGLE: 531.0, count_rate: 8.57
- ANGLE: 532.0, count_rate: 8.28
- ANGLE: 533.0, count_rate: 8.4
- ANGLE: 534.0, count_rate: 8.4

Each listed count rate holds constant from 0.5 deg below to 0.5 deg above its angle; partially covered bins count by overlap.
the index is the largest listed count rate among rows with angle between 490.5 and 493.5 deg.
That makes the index 8.81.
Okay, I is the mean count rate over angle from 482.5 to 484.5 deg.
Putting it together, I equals 5.88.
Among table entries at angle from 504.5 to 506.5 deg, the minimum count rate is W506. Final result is 10.6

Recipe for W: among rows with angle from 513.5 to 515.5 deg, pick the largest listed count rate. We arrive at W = 9.14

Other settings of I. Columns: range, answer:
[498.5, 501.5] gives 10.9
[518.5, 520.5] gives 8.91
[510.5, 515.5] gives 9.48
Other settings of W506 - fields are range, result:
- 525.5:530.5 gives 8.46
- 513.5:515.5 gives 9.09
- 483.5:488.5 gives 5.85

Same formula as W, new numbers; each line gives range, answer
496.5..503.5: 11.2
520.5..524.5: 8.92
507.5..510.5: 10.3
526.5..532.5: 8.79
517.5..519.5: 9.28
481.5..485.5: 6.03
